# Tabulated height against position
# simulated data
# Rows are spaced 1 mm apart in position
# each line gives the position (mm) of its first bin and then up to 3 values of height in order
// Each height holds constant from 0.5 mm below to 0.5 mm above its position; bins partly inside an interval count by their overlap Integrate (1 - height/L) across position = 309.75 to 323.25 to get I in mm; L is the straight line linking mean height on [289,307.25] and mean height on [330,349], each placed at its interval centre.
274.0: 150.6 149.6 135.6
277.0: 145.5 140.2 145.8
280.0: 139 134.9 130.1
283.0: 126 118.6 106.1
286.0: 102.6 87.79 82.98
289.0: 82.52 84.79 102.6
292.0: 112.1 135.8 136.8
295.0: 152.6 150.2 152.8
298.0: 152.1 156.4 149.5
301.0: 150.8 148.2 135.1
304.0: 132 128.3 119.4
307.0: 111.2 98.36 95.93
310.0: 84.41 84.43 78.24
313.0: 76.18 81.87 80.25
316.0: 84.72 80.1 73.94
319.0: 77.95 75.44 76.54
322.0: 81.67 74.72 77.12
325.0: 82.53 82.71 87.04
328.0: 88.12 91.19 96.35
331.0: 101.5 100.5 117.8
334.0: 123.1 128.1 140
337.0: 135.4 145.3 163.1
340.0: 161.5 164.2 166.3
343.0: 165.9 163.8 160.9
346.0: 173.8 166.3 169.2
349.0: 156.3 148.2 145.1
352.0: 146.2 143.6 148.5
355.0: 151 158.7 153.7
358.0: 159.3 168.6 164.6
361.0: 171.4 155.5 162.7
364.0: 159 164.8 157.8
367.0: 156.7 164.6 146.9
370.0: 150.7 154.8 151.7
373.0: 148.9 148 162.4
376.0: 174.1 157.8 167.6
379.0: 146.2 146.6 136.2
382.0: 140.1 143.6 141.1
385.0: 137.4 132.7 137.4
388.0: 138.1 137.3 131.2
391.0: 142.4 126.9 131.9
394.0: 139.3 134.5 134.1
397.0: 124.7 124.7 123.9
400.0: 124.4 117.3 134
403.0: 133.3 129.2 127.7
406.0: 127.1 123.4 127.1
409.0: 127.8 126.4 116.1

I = 5.78 mm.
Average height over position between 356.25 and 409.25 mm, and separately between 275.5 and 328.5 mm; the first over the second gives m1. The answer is 1.3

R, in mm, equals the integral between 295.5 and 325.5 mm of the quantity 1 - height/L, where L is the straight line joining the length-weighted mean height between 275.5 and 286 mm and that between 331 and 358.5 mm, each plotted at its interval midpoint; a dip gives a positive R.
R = 7.28 mm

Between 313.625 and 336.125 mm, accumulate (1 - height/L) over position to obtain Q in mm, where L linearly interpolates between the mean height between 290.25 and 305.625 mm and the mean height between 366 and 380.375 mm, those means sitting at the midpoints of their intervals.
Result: 8.4 mm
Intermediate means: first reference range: 139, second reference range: 156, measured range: 90.7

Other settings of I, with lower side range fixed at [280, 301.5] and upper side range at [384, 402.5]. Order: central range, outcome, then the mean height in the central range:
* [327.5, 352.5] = -2.4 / 141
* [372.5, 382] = -1.6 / 153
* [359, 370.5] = -2.7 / 160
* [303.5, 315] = 2.5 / 98.3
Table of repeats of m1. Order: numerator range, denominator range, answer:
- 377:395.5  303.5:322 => 1.54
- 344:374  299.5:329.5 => 1.63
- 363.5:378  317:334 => 1.80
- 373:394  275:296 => 1.18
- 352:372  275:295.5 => 1.30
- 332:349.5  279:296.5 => 1.29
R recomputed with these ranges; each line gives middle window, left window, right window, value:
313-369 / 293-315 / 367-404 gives 0.6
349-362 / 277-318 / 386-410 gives -3.2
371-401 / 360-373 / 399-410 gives 0.3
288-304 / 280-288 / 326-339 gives -2.4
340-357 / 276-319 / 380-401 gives -4.4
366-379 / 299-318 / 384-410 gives -3.4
